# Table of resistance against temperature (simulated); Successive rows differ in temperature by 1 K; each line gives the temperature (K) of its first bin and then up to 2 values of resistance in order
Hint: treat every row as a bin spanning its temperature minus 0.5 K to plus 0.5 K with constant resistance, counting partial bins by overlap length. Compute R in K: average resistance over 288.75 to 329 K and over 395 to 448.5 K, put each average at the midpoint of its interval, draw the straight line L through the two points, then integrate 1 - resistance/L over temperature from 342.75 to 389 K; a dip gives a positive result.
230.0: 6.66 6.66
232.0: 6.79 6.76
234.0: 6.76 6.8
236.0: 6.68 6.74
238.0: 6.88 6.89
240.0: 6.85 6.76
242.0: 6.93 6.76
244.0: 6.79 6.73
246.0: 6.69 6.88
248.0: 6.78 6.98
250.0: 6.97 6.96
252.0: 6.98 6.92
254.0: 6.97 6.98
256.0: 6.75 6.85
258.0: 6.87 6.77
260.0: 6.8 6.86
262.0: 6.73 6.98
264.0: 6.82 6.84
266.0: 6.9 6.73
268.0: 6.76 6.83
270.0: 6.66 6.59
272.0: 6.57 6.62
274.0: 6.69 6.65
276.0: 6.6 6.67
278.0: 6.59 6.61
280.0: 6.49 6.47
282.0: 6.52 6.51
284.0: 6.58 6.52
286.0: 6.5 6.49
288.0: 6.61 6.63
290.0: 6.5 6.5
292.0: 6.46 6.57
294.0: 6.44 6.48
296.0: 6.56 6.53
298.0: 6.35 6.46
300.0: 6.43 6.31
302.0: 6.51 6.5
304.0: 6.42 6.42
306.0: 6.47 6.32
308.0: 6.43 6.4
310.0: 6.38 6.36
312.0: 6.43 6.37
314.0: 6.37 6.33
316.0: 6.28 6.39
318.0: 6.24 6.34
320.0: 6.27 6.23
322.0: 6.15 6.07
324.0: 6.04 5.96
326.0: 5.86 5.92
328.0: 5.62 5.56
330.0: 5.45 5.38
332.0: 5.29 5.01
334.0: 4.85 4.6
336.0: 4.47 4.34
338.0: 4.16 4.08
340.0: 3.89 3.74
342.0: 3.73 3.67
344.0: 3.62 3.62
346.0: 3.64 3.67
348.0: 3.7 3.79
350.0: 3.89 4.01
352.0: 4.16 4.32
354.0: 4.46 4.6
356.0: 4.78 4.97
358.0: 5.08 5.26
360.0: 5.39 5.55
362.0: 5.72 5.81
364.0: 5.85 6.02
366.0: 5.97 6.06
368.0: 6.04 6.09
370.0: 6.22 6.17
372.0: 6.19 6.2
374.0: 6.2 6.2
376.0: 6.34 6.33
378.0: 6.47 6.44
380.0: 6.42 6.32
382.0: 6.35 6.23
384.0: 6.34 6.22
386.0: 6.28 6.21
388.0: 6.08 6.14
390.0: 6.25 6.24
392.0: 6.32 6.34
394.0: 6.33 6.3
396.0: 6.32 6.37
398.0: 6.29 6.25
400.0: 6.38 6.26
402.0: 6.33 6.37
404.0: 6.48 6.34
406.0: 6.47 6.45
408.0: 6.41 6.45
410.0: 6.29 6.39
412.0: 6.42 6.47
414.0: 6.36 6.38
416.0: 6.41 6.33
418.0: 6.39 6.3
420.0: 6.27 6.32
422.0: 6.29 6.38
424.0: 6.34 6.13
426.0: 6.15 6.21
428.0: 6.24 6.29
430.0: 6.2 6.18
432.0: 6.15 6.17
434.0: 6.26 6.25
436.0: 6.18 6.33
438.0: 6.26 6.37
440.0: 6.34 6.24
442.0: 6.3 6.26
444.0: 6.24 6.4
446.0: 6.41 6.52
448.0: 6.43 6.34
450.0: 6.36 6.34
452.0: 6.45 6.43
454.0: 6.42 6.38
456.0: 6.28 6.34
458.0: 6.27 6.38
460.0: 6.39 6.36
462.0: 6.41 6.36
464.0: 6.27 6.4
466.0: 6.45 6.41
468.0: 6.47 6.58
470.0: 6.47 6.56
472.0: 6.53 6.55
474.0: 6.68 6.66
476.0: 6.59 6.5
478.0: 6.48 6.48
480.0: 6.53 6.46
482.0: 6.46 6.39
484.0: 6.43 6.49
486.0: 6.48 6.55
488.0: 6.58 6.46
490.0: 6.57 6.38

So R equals 6.5 K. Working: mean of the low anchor 6.32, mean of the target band 5.43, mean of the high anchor 6.32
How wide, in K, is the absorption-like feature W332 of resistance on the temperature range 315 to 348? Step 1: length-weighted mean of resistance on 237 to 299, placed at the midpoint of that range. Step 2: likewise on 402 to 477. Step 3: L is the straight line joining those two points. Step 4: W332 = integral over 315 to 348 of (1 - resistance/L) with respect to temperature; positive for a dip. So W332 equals 7.6 K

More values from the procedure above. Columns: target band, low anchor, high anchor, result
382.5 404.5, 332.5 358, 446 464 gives -4.9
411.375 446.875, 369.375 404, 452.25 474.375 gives 0.4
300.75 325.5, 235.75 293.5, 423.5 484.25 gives 1.2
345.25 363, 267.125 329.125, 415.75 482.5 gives 5.1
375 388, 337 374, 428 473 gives -2.6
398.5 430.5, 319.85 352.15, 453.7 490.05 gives -3.4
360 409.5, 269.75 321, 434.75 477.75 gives 1.6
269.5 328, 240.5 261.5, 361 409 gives 1.9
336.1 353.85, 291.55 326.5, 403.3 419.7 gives 6.8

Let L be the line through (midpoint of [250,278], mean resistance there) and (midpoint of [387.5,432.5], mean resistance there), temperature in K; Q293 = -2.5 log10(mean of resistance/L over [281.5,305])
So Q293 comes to 0.03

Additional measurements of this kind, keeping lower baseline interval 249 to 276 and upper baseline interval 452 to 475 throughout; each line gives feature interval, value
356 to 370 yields 0.169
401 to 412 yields 0.025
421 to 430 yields 0.042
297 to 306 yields 0.050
